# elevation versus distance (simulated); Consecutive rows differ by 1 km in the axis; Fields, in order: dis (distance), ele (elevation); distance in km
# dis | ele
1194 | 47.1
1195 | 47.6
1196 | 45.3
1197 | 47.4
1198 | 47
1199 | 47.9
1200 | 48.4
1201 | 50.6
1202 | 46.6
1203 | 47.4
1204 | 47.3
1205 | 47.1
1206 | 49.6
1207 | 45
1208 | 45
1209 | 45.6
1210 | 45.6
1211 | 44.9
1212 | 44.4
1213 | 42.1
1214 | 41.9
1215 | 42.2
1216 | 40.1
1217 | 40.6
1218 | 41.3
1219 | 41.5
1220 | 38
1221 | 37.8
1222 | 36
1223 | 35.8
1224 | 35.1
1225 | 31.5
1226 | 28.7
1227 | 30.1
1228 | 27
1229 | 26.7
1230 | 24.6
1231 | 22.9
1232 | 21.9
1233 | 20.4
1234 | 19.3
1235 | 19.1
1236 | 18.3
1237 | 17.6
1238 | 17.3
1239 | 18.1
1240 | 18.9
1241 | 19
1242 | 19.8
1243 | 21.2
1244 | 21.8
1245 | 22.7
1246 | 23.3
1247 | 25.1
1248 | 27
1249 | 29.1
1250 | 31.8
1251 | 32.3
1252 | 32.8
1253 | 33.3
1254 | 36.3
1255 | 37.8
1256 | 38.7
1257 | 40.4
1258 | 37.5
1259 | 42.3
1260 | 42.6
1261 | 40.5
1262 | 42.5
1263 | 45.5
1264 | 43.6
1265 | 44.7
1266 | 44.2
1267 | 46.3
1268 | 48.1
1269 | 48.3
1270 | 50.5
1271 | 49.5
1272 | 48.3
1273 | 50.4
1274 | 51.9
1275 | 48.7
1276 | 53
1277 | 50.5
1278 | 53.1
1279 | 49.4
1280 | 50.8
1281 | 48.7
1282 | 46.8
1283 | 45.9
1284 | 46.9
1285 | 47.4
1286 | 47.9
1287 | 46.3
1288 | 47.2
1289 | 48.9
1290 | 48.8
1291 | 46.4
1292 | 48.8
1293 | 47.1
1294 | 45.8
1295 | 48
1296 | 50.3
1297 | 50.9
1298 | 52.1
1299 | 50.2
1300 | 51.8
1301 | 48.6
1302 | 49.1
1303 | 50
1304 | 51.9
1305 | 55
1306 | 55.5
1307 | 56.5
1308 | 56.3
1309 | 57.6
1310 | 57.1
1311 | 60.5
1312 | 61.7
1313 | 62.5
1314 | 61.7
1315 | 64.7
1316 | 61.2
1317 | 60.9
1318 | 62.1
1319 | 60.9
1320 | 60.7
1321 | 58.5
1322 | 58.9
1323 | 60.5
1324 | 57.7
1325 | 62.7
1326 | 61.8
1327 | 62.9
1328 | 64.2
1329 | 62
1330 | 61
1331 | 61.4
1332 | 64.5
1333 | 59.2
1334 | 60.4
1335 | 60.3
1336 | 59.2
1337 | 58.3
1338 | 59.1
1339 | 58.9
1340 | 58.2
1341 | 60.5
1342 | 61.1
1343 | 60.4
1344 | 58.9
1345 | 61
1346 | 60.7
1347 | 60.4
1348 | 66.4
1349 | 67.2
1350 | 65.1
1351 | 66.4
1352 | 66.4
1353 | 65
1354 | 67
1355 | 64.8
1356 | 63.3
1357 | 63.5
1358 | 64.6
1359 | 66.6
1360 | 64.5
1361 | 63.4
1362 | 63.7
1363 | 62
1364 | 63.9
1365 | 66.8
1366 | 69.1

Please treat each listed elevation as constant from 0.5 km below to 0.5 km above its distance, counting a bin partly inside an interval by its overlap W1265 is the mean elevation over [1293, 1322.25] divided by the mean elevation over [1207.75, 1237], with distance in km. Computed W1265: 1.65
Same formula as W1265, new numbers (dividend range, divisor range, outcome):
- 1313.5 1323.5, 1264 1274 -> 1.28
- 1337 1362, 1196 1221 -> 1.41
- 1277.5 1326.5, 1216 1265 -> 1.76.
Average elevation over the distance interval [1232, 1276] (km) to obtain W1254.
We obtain 34.2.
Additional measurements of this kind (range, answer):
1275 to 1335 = 54.8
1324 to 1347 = 60.7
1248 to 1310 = 46.5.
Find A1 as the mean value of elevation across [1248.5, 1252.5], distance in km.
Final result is 31.5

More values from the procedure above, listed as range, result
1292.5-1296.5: 47.8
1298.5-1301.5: 50.2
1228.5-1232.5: 24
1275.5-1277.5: 51.8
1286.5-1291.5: 47.5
